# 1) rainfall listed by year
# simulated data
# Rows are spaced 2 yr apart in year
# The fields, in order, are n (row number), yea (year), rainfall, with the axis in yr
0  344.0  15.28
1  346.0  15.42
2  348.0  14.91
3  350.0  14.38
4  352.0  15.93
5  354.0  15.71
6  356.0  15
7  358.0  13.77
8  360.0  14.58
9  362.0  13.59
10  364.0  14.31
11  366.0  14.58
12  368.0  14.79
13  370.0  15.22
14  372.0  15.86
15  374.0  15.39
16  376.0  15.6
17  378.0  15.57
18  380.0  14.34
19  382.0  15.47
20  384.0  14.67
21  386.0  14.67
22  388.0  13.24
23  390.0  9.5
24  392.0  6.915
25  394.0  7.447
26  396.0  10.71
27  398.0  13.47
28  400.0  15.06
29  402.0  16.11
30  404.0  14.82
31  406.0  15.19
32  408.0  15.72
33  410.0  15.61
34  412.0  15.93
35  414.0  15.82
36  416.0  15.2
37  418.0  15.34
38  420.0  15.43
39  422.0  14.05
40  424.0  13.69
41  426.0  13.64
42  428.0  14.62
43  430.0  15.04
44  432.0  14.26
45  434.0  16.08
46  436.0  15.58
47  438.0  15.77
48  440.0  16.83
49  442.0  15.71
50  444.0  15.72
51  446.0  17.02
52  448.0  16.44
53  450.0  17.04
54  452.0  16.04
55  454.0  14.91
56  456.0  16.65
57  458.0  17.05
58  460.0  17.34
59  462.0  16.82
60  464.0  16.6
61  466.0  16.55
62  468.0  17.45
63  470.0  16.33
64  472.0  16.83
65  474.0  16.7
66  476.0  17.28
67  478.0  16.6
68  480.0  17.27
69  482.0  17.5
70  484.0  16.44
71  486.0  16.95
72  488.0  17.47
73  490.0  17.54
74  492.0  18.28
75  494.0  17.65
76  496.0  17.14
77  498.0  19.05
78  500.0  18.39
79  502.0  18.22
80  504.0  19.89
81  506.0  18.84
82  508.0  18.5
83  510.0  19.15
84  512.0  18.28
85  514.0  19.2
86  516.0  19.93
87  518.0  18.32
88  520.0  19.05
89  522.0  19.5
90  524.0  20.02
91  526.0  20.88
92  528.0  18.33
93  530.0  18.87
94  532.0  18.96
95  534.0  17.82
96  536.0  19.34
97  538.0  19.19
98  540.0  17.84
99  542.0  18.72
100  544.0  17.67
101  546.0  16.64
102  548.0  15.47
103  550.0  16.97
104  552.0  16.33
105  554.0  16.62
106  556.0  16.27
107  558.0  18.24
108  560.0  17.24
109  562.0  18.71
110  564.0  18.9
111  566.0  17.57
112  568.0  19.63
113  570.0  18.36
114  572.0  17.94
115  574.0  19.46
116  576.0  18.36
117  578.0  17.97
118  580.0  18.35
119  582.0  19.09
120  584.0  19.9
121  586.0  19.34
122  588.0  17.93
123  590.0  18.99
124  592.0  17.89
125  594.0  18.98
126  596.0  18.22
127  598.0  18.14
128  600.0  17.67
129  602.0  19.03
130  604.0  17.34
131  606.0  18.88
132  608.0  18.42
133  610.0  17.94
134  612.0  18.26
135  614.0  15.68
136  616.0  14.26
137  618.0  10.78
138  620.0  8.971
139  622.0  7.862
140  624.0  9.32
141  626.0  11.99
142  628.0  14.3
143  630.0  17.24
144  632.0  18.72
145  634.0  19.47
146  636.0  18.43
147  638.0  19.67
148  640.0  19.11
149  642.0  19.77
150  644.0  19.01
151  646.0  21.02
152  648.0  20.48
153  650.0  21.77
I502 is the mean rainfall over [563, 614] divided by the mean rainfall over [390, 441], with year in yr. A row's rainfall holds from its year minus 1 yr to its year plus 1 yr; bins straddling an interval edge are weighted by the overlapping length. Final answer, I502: 1.30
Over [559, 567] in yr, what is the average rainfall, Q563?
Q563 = 18.1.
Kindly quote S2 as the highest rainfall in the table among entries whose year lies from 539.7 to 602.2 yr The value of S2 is 19.9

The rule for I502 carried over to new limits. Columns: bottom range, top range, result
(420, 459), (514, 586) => 1.18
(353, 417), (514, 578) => 1.29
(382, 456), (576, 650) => 1.18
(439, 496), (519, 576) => 1.08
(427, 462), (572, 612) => 1.15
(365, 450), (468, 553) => 1.24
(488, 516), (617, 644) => 0.82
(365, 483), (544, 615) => 1.18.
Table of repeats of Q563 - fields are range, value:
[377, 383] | 15.1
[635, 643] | 19.2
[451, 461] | 16.4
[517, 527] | 19.6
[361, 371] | 14.5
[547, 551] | 16.2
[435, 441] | 16.1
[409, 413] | 15.8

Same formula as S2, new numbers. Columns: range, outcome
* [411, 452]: 17.04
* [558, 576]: 19.63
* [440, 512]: 19.89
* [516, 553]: 20.88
